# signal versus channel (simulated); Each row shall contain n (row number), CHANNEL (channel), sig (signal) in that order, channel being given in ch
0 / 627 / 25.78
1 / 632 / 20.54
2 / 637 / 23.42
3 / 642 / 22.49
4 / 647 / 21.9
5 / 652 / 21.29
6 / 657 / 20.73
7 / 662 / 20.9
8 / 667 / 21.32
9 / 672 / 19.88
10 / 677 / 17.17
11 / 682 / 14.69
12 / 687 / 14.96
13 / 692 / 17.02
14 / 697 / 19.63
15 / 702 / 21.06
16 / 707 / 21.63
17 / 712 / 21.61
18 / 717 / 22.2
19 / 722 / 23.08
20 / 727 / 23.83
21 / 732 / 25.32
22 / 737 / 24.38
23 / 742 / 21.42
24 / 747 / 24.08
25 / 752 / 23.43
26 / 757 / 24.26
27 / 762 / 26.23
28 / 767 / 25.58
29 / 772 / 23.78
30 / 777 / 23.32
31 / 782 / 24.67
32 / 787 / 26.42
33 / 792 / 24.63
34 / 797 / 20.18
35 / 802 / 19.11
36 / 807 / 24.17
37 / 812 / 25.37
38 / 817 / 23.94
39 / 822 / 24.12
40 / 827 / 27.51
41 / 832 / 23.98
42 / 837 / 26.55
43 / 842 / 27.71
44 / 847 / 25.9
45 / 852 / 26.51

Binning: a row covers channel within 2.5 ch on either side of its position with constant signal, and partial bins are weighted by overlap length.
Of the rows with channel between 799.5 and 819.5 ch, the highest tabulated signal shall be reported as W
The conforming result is 25.37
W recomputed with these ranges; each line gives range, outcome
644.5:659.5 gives 21.9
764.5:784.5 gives 25.58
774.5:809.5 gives 26.42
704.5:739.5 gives 25.32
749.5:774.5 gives 26.23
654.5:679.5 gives 21.32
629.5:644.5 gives 23.42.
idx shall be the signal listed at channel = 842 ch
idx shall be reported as 27.71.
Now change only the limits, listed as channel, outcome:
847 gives 25.9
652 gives 21.29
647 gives 21.9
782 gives 24.67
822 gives 24.12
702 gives 21.06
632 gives 20.54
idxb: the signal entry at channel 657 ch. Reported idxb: 20.73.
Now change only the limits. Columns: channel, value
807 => 24.17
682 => 14.69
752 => 23.43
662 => 20.9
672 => 19.88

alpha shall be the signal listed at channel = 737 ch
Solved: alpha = 24.38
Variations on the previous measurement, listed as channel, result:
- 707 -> 21.63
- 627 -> 25.78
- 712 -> 21.61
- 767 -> 25.58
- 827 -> 27.51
